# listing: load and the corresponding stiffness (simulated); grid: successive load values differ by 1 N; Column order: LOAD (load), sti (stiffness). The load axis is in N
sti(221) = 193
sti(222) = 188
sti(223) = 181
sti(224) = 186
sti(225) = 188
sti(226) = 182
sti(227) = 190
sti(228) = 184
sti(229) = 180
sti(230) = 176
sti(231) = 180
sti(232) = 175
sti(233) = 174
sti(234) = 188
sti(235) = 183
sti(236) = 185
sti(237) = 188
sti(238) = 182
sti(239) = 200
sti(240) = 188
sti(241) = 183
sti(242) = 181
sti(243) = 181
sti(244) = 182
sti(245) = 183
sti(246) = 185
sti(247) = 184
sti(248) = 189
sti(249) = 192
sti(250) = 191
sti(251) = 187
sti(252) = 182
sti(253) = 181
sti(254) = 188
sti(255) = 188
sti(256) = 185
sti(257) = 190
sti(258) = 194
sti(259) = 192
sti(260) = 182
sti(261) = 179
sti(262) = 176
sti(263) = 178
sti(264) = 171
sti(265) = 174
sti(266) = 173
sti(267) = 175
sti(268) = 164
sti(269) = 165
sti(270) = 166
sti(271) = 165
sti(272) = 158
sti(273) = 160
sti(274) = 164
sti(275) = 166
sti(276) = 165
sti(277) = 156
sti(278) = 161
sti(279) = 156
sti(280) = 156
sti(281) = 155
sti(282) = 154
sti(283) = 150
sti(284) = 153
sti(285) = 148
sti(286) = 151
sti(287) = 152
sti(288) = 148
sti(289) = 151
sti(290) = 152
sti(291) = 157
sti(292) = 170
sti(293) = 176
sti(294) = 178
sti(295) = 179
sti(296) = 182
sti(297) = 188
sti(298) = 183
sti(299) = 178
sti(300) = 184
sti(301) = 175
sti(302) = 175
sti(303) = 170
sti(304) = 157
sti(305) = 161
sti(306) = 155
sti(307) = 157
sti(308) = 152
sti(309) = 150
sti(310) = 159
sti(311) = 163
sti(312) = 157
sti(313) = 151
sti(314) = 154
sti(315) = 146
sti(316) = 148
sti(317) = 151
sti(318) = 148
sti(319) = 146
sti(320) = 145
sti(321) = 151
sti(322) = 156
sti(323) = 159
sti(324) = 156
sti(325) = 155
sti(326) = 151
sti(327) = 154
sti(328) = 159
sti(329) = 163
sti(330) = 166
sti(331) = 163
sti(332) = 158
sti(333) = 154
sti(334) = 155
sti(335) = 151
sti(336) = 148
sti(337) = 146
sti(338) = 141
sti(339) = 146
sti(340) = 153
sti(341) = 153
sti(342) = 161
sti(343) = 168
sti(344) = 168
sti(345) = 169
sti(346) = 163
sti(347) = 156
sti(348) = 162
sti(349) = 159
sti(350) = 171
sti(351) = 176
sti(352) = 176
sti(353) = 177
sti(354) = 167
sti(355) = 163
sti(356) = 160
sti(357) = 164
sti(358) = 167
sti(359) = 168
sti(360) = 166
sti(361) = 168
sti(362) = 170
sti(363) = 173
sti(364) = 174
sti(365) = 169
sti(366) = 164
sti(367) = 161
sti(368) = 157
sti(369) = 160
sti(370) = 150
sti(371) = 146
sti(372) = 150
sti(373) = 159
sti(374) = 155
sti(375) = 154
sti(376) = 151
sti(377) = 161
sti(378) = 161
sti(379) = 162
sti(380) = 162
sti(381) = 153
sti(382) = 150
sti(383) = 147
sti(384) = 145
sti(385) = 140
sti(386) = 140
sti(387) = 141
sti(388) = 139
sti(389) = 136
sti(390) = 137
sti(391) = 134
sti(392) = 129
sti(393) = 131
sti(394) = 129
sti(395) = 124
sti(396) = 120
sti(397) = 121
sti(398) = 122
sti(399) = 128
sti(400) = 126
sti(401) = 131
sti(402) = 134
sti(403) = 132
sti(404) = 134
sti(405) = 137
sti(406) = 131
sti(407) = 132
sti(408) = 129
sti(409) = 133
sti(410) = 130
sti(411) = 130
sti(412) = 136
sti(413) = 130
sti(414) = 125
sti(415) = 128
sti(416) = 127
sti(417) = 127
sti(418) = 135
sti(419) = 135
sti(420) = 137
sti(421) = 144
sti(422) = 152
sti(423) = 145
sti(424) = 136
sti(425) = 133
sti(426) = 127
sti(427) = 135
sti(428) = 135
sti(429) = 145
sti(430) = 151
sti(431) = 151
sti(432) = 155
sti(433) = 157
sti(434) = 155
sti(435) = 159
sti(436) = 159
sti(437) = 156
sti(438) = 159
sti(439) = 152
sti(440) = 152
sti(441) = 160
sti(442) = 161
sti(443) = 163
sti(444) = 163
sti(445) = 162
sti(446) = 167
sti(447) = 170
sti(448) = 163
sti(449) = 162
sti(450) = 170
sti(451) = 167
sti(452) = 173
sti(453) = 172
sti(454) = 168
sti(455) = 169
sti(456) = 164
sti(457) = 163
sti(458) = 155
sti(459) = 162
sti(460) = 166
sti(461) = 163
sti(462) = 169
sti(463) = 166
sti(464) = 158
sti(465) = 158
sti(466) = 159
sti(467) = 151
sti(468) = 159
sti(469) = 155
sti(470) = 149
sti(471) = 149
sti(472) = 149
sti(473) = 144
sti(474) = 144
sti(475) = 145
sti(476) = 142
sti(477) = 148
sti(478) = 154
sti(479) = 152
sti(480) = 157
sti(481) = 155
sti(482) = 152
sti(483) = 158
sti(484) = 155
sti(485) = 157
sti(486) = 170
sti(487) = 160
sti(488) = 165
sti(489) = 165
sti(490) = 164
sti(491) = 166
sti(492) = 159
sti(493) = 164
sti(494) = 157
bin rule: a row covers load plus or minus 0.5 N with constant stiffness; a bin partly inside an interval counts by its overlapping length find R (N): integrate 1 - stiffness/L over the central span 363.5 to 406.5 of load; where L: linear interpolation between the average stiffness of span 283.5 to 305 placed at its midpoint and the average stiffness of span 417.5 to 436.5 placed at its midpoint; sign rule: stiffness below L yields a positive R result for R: 2.2 N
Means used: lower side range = 167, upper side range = 145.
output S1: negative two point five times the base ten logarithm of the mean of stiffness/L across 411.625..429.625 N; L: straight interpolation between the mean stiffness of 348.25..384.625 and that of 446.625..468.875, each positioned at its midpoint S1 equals 0.20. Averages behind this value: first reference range 161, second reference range 164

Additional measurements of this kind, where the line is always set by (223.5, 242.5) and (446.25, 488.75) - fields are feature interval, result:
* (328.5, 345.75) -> 0.105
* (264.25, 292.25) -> 0.126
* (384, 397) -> 0.245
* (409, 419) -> 0.254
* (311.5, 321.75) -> 0.168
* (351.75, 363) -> 0.017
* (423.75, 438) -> 0.108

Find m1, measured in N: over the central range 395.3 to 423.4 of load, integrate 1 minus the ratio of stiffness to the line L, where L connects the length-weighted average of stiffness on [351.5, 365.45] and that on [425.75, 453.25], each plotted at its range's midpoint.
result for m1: 5.2 N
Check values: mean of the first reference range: 169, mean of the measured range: 132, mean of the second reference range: 157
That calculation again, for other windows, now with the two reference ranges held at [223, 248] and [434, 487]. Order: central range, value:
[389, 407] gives 3.91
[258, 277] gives 0.97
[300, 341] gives 4.43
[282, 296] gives 1.44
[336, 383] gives 2.53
